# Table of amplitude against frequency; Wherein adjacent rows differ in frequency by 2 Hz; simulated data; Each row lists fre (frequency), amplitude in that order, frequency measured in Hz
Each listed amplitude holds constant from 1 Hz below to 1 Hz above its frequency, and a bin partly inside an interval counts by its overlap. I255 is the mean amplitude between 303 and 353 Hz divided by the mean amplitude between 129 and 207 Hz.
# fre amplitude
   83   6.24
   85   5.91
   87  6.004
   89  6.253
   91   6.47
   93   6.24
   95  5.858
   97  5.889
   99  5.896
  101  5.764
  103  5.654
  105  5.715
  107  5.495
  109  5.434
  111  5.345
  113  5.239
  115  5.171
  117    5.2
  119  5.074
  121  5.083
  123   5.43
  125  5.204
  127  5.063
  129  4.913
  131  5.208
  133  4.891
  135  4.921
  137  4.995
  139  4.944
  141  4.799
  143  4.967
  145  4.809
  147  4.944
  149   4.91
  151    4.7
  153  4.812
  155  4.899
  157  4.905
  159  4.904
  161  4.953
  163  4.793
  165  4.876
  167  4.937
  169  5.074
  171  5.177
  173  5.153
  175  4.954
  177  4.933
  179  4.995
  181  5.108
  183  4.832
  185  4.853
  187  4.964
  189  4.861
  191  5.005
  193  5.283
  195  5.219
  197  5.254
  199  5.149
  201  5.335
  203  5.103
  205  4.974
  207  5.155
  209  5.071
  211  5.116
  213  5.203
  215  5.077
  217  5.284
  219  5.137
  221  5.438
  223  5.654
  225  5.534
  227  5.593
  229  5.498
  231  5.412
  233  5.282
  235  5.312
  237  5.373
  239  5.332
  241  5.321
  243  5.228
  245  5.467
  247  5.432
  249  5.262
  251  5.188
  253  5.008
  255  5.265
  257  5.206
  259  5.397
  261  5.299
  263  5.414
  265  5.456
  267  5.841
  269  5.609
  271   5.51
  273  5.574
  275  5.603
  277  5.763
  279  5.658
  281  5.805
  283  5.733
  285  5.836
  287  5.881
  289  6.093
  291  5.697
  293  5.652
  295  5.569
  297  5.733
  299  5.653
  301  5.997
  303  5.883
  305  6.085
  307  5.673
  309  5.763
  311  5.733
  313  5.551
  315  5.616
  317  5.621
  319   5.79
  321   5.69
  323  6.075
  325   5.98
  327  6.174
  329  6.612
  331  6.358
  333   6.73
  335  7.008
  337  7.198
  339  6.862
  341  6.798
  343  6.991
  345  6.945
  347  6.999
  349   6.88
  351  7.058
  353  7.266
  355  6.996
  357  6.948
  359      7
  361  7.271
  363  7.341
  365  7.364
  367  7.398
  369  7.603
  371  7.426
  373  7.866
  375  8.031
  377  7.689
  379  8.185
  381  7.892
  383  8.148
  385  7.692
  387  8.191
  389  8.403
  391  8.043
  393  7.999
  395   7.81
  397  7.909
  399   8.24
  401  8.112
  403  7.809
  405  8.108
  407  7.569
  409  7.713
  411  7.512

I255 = 1.3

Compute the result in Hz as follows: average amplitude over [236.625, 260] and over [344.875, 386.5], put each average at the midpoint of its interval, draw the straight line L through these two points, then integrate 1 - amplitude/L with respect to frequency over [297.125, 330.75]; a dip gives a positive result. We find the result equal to 3.2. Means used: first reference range 5.29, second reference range 7.45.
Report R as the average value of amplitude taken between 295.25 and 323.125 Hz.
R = 5.76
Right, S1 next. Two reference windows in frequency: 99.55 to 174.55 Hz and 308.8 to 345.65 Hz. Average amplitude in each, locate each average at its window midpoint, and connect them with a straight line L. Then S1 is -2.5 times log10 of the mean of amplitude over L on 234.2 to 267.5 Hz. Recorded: 0.09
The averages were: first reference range 5.09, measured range 5.33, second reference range 6.29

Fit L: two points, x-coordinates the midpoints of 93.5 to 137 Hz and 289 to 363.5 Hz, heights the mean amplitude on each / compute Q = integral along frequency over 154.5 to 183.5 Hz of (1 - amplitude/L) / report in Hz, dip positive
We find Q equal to 3.3 Hz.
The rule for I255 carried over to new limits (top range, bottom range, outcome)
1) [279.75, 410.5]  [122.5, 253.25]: 1.34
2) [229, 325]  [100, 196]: 1.10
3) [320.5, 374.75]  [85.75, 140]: 1.27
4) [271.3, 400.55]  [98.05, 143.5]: 1.28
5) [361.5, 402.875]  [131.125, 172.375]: 1.60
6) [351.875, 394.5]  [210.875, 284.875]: 1.41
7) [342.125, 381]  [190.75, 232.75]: 1.39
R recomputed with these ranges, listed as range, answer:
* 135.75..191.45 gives 4.93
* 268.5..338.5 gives 5.92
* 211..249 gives 5.36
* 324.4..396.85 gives 7.32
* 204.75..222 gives 5.17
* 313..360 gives 6.57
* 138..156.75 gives 4.87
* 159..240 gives 5.15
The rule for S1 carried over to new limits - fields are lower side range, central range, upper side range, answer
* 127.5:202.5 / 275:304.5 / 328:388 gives 0.123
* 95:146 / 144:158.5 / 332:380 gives 0.138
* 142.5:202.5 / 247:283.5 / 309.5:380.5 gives 0.096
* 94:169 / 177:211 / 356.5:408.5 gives 0.147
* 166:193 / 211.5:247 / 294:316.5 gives -0.013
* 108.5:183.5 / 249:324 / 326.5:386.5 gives 0.154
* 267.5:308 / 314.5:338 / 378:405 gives 0.060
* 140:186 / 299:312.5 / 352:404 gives 0.164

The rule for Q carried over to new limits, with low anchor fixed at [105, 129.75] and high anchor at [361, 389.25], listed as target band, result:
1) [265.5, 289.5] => 3.8 Hz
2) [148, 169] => 2.9 Hz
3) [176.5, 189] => 2.0 Hz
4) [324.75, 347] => 2.0 Hz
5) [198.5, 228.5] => 4.5 Hz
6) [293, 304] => 2.0 Hz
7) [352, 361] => 0.6 Hz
